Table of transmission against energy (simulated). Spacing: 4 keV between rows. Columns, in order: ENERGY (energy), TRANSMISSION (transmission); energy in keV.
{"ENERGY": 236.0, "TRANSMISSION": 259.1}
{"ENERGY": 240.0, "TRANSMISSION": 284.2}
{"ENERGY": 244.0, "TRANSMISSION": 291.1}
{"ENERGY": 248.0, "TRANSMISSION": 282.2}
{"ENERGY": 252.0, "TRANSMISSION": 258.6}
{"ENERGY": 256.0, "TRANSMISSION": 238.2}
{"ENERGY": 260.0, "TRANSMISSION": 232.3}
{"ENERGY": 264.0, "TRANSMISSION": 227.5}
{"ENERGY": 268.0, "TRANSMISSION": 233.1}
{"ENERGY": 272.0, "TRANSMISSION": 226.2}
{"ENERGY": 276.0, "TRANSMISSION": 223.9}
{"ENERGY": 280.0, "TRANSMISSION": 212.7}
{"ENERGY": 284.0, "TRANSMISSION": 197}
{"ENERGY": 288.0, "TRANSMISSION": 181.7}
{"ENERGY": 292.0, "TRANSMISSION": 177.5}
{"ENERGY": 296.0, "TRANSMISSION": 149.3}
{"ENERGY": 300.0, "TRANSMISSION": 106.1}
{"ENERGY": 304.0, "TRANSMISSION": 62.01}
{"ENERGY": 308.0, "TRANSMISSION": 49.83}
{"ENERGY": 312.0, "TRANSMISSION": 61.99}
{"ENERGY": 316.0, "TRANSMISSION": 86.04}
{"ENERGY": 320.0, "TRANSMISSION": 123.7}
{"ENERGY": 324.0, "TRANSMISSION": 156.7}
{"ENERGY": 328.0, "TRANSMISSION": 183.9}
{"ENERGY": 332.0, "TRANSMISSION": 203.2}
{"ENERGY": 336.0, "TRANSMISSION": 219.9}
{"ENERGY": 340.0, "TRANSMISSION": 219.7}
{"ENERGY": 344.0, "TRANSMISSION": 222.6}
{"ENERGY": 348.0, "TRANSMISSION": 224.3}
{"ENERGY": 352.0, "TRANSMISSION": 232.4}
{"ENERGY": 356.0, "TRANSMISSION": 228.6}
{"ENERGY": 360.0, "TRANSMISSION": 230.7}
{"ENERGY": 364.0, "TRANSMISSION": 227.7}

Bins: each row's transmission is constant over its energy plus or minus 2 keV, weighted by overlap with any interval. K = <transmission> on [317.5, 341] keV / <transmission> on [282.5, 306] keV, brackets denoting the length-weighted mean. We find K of 1.25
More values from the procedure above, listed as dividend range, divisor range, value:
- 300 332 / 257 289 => 0.50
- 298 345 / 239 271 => 0.55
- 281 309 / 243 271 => 0.55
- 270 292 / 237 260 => 0.77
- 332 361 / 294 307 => 2.20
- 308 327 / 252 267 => 0.45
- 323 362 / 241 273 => 0.85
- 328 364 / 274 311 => 1.48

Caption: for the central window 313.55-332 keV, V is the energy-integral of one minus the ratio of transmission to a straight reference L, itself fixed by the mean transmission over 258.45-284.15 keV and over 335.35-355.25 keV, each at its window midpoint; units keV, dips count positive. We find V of 6.7 keV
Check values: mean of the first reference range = 223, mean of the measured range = 143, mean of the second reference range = 224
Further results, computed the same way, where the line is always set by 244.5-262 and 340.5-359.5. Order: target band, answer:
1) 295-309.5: 9.14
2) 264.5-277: 1.14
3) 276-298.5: 5.54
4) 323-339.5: 2.60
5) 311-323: 7.00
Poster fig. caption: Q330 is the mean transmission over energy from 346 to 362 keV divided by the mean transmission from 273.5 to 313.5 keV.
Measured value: 1.6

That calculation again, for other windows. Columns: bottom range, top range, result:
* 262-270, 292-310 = 0.44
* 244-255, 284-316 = 0.43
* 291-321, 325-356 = 2.17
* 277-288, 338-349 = 1.10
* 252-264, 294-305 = 0.46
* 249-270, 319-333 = 0.70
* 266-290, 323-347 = 0.96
